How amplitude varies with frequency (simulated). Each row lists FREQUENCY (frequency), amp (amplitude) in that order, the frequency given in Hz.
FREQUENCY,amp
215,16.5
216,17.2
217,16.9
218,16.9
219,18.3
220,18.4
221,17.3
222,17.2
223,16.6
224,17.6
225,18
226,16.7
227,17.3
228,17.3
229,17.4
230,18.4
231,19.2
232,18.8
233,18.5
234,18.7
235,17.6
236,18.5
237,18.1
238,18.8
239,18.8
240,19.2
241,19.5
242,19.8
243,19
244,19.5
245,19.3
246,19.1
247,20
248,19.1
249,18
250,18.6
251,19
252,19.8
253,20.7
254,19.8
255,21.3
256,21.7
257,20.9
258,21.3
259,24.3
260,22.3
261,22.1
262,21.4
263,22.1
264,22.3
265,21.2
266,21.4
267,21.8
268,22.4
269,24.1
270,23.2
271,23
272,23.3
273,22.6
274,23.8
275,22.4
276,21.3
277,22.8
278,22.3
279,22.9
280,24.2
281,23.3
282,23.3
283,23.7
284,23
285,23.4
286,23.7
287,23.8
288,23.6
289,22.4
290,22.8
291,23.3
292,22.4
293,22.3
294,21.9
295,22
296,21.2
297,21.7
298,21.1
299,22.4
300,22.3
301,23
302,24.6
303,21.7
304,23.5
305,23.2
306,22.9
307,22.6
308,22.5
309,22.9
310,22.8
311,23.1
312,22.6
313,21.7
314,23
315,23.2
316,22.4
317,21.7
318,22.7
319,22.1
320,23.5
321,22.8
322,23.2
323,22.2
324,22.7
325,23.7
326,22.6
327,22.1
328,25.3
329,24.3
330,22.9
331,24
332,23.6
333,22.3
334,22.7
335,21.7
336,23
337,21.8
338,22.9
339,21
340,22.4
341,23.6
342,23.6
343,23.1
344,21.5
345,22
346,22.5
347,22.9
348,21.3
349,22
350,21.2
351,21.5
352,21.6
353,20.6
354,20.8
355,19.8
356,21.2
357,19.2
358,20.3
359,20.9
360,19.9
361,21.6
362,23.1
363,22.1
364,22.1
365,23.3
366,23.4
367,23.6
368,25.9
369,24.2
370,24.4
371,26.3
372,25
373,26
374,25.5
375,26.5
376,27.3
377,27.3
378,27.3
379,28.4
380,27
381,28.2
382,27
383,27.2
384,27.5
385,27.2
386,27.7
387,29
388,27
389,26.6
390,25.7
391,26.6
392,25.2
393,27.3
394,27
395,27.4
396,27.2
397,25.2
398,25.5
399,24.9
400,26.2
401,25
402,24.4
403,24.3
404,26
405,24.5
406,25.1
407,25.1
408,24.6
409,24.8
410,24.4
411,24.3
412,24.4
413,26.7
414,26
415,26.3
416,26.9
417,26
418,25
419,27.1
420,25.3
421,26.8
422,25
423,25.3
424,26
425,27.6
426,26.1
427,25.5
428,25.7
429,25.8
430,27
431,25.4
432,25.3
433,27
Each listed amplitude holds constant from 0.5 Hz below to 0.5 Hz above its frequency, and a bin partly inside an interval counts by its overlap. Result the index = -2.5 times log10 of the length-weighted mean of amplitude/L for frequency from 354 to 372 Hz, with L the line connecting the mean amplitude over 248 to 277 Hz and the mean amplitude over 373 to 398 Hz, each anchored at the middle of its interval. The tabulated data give 0.16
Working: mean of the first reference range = 21.6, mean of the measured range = 22.5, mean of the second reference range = 27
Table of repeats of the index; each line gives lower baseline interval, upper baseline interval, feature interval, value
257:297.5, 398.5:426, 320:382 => 0.045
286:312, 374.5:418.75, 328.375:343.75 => 0.053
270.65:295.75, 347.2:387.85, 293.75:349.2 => 0.038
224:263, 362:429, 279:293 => -0.100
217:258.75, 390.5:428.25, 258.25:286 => -0.130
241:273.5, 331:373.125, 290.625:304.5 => -0.037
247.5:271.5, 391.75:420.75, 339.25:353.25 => 0.081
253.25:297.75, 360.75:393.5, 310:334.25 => 0.051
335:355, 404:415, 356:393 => -0.075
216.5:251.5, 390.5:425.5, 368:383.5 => -0.092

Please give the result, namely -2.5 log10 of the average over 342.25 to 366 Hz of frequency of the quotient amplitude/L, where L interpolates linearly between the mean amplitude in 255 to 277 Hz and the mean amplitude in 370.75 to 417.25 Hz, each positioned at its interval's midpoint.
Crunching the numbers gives 0.16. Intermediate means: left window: 22.3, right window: 26.2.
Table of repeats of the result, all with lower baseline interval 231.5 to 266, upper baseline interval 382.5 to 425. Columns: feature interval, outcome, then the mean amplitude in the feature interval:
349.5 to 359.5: 0.16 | 20.7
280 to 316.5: -0.04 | 22.8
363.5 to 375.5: 0.00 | 24.7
